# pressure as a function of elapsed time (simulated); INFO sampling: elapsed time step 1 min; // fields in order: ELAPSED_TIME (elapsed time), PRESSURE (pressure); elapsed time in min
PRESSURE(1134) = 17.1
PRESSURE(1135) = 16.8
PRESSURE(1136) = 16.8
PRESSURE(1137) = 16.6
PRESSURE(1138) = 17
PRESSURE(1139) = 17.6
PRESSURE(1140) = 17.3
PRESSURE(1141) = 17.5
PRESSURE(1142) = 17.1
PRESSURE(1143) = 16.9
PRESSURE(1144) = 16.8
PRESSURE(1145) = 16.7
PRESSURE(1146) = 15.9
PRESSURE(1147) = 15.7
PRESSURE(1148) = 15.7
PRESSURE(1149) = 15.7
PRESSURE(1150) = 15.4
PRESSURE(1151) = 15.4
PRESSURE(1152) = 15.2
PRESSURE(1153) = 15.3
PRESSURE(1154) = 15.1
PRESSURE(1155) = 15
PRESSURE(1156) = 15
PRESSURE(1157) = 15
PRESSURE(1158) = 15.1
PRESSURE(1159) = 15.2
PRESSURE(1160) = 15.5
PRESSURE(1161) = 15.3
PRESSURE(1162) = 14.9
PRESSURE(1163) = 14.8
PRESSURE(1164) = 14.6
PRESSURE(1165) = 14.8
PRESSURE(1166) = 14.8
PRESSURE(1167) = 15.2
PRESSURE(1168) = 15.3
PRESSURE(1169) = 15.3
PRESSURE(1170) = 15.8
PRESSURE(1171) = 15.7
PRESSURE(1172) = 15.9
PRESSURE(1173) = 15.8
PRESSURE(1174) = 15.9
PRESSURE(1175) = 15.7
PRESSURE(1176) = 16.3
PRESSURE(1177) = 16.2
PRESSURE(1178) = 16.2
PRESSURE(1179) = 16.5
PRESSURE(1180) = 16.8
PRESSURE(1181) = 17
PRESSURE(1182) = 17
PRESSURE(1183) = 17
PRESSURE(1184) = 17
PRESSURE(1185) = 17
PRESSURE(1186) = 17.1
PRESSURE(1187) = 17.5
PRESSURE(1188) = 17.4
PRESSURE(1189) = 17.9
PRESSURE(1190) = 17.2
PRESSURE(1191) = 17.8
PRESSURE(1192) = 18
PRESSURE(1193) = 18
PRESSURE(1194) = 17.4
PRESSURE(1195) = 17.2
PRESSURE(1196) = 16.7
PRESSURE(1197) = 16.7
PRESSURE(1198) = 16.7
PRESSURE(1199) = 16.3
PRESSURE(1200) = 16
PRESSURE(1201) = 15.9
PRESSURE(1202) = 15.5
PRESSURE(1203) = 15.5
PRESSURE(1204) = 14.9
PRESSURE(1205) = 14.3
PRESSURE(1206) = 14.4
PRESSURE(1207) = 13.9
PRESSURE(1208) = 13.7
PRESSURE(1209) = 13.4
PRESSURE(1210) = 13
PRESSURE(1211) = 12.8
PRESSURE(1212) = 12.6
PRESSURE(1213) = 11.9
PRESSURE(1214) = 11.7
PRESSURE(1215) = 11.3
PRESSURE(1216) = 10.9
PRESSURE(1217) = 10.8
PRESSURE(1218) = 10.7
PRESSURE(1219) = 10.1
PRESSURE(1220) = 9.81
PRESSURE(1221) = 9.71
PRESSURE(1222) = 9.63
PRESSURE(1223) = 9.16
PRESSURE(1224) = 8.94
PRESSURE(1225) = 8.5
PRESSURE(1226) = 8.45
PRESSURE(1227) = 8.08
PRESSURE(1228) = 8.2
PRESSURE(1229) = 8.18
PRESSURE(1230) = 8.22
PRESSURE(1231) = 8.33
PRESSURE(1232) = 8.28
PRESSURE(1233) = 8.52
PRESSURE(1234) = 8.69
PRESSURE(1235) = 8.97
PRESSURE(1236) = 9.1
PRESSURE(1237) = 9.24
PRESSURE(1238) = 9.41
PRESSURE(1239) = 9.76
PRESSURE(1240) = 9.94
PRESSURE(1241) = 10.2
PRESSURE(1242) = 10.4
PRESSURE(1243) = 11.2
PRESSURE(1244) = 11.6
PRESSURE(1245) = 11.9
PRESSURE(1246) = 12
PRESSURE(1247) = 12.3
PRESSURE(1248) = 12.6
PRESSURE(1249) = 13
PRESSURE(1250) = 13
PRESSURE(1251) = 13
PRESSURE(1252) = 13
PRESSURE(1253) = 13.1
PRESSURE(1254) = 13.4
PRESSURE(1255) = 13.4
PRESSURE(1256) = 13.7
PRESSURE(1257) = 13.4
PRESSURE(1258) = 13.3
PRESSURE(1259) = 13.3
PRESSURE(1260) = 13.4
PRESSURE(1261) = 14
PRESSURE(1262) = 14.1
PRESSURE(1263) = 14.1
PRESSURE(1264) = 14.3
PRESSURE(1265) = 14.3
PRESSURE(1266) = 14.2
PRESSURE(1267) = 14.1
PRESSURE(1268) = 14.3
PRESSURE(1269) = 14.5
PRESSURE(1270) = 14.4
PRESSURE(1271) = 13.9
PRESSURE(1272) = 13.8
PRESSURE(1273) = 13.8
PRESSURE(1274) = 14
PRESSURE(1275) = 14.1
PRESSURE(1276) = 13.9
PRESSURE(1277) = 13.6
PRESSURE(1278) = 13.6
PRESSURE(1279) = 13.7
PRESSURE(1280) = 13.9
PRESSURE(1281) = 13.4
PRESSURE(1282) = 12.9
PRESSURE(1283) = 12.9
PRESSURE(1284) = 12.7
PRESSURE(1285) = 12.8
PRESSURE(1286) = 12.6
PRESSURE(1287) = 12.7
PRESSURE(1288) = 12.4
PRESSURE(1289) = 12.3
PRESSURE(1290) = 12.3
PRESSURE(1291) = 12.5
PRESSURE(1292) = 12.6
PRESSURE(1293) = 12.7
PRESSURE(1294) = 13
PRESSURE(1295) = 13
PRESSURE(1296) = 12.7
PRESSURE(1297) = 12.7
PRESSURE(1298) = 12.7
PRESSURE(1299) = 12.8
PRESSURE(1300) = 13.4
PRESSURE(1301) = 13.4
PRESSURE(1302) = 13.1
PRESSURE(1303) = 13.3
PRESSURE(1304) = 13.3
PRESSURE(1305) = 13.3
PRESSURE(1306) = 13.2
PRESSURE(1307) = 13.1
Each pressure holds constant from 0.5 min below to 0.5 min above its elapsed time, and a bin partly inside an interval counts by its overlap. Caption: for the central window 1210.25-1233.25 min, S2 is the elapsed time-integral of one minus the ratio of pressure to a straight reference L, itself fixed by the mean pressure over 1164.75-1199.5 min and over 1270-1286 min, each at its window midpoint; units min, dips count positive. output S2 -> 8.27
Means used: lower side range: 16.6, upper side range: 13.5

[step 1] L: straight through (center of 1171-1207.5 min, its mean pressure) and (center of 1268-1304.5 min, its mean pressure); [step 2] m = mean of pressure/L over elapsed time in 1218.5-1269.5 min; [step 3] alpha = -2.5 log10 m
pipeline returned 0.27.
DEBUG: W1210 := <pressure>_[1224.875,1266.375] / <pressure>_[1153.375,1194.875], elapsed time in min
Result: 0.70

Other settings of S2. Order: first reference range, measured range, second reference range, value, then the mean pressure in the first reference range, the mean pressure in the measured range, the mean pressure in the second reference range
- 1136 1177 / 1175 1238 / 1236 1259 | 1.9 min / 15.8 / 13.4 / 11.9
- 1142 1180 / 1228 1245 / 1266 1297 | 5.7 min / 15.6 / 9.42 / 13.3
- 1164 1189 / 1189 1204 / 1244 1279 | -1.1 min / 16.2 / 16.8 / 13.5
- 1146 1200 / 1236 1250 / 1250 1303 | 3.1 min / 16.1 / 11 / 13.4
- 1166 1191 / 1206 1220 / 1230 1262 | 1.9 min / 16.4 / 12.1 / 11.5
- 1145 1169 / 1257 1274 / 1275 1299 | -0.8 min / 15.2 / 14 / 13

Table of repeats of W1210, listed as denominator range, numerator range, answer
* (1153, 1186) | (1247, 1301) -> 0.85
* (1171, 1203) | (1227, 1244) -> 0.55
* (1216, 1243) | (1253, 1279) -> 1.49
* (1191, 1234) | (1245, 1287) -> 1.08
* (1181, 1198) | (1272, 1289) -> 0.77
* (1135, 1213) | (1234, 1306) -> 0.80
